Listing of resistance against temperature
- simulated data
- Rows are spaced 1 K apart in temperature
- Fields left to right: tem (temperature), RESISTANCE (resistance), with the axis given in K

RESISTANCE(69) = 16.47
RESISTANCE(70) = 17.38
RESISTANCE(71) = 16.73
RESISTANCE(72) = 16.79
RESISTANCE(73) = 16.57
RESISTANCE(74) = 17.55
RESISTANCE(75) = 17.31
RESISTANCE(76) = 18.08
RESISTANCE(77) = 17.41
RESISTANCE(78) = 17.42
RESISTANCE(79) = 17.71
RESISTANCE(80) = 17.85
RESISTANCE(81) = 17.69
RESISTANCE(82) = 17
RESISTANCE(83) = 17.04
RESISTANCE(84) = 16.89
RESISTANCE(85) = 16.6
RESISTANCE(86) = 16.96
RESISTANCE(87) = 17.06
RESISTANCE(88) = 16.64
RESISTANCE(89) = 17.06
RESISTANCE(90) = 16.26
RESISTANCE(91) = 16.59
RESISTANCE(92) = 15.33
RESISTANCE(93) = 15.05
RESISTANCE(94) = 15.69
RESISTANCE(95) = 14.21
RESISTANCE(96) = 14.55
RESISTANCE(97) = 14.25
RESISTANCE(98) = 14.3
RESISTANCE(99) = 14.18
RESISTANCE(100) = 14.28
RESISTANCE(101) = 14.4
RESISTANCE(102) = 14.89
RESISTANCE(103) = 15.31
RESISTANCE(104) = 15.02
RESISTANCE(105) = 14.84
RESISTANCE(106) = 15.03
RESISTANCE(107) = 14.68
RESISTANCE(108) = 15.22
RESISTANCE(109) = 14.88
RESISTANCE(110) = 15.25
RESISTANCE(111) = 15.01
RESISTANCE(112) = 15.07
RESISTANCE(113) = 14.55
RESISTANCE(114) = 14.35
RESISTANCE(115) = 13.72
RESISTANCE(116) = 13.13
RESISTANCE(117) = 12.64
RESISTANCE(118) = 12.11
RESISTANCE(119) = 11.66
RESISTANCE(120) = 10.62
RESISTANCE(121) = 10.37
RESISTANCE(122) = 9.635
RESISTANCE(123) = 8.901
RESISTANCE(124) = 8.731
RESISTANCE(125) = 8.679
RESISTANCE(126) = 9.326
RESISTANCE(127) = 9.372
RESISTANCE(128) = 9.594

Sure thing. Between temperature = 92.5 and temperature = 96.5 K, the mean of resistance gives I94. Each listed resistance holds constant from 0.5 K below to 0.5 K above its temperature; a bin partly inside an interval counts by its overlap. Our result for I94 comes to 14.9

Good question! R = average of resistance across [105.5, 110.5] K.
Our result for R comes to 15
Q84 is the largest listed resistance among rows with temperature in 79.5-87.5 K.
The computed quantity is 17.85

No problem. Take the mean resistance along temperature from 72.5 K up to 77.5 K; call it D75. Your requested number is 17.4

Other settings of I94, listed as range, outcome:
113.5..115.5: 14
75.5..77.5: 17.7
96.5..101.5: 14.3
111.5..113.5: 14.8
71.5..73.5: 16.7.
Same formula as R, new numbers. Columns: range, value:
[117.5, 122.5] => 10.9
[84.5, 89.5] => 16.9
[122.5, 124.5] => 8.82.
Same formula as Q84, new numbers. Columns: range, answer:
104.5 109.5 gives 15.22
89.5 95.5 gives 16.59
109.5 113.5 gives 15.25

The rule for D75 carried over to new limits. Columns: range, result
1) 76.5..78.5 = 17.4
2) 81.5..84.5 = 17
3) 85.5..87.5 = 17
